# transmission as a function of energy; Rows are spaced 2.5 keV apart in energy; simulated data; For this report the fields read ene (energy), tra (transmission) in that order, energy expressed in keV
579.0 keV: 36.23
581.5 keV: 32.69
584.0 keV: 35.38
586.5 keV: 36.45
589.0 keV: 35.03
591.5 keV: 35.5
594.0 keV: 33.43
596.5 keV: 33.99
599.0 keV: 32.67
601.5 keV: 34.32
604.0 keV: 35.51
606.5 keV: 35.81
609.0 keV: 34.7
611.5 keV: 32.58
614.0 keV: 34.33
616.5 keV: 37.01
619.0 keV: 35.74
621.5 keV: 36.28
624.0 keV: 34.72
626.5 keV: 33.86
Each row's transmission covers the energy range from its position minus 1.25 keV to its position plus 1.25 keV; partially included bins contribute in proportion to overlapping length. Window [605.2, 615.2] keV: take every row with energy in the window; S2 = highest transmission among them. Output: 35.81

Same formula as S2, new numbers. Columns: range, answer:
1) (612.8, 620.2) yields 37.01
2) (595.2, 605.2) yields 35.51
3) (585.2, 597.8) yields 36.45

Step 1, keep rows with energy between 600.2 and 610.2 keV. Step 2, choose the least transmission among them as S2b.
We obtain 34.32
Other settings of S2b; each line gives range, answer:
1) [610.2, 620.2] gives 32.58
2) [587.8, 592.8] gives 35.03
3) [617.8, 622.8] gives 35.74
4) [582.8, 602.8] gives 32.67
